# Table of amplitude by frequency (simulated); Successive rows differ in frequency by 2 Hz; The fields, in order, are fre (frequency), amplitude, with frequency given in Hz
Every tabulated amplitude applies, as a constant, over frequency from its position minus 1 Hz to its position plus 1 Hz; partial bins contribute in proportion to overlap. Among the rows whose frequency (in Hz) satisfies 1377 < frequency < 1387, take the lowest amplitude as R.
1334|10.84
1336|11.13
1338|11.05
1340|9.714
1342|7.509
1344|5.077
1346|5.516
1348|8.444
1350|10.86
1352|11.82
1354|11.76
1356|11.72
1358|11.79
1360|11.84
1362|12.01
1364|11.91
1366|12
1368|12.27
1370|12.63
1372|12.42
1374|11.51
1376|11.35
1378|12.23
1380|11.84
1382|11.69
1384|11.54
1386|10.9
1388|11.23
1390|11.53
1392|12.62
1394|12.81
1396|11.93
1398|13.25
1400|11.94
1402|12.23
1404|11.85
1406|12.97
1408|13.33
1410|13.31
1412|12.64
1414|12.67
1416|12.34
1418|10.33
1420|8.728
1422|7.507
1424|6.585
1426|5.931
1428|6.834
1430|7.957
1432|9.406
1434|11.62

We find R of 10.9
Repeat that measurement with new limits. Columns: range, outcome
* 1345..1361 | 5.516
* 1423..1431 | 5.931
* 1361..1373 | 11.91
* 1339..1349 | 5.077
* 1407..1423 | 7.507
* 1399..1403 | 11.94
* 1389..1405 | 11.53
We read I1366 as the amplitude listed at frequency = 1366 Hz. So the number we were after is 12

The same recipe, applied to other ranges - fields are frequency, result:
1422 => 7.507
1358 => 11.79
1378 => 12.23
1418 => 10.33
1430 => 7.957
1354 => 11.76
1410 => 13.31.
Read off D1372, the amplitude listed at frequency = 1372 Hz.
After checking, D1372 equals 12.42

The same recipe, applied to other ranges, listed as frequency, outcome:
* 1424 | 6.585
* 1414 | 12.67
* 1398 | 13.25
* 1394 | 12.81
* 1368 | 12.27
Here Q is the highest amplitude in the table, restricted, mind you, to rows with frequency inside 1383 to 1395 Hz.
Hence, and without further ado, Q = 12.81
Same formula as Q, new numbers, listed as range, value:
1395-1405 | 13.25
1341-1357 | 11.82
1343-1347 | 5.516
